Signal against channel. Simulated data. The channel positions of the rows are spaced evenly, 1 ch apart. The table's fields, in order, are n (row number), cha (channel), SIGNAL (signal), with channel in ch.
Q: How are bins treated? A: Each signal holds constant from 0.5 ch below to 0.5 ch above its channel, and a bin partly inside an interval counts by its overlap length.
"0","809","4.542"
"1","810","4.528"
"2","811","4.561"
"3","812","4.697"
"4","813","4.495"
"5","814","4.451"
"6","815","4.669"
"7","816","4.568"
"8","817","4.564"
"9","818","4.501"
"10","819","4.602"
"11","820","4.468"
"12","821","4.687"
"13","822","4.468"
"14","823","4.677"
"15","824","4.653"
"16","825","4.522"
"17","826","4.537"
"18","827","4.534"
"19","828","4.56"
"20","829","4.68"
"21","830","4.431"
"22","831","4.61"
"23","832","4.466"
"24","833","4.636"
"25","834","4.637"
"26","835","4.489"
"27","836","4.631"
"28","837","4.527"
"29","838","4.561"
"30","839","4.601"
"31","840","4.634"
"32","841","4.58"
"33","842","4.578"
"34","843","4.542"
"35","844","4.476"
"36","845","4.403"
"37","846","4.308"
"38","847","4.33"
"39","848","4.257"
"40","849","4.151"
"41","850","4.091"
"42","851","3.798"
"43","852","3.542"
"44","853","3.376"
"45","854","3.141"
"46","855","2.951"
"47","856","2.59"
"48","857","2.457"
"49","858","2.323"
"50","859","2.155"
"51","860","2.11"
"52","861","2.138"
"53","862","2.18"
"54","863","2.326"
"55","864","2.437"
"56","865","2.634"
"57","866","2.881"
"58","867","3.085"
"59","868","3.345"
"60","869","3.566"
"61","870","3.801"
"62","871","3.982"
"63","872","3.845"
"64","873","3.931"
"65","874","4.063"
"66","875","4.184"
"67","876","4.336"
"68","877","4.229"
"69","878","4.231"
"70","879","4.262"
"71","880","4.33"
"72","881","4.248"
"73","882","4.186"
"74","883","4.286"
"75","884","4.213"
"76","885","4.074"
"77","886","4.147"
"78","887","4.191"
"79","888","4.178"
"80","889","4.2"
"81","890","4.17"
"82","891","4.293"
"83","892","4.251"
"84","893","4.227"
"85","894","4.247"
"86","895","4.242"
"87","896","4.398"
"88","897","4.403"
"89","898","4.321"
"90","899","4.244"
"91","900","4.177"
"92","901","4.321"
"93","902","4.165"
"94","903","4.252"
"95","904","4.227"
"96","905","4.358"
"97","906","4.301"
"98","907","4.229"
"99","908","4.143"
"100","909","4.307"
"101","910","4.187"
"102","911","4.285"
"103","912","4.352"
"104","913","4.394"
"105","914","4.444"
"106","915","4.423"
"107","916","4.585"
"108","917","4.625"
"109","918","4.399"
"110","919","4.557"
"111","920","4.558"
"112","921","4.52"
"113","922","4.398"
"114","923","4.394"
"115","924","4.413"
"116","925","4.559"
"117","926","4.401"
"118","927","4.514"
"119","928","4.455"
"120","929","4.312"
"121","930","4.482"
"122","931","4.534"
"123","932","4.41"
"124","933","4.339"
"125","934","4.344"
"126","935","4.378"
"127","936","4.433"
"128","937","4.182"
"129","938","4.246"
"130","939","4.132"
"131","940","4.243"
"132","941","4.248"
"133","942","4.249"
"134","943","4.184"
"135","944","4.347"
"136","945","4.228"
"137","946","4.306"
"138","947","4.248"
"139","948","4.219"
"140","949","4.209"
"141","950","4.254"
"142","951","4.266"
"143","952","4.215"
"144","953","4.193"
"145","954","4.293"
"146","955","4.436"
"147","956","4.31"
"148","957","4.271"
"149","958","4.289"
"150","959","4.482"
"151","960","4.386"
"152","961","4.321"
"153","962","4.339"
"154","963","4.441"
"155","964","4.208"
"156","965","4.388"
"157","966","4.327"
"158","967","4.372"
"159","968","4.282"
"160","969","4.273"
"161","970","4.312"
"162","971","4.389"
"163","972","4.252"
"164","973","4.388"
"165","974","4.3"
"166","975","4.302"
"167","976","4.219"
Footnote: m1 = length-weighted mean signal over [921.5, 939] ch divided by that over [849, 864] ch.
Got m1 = 1.55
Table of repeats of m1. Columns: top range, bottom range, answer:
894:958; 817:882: 1.10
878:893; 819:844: 0.92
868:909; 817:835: 0.91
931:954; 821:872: 1.11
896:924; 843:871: 1.34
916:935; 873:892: 1.06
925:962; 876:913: 1.02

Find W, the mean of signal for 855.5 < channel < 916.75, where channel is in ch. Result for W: 3.86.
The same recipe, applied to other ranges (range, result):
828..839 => 4.57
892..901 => 4.28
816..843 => 4.57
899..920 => 4.34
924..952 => 4.32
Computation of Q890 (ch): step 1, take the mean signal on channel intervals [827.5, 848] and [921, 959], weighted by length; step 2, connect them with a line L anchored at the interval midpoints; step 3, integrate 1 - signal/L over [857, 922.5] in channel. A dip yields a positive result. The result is 7.1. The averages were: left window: 4.53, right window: 4.33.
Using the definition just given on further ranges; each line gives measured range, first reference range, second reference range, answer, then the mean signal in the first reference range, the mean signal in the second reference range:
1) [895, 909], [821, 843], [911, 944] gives 0.54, 4.57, 4.39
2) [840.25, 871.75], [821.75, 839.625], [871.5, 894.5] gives 7.23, 4.57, 4.19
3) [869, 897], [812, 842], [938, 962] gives 1.68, 4.57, 4.28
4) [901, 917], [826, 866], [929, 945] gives -0.65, 3.79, 4.31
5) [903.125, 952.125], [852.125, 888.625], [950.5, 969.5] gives -4.21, 3.46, 4.32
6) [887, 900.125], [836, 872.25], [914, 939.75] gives -0.79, 3.53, 4.42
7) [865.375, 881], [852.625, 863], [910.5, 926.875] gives -4.42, 2.52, 4.46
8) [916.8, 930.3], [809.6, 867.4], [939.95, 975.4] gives -0.82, 3.99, 4.3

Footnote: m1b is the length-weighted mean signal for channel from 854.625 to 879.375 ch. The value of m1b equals 3.2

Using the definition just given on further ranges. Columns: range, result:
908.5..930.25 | 4.43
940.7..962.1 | 4.29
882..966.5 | 4.32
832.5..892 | 3.81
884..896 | 4.21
